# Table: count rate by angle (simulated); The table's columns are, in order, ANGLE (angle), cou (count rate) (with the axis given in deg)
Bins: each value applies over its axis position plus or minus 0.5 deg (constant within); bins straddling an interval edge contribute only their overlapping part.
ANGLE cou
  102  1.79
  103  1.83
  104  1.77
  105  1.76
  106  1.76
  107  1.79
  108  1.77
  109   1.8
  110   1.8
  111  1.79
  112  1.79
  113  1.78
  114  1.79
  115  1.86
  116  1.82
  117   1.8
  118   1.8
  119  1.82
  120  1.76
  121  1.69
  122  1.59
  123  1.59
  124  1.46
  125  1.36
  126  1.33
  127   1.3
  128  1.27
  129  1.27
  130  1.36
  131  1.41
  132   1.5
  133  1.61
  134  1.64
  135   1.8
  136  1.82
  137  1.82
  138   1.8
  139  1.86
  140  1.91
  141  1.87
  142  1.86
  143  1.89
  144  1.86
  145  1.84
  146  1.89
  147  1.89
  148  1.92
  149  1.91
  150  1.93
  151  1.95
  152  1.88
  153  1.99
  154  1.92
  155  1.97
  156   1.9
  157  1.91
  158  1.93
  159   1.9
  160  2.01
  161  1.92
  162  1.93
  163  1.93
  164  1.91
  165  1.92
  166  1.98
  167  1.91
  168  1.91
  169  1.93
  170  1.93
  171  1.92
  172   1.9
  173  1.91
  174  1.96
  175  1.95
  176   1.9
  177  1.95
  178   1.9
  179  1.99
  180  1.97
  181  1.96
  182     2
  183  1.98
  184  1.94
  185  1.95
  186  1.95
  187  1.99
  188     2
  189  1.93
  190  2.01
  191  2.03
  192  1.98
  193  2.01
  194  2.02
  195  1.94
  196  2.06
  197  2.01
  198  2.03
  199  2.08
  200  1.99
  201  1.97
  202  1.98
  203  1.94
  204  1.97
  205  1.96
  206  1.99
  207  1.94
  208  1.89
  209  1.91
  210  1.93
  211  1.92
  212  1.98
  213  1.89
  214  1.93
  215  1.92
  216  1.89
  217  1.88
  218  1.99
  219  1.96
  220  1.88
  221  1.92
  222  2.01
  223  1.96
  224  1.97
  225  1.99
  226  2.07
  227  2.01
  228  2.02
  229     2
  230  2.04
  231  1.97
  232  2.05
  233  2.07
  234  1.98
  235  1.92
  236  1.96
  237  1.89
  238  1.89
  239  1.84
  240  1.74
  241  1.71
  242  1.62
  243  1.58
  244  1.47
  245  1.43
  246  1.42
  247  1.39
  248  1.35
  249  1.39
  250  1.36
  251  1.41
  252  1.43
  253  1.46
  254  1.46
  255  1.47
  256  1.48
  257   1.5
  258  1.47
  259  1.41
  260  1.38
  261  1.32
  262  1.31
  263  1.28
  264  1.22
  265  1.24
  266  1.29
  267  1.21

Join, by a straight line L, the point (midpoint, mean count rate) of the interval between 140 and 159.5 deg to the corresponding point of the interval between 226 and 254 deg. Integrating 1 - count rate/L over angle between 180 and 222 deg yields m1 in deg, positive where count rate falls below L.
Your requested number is -3.8 deg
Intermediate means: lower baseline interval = 1.91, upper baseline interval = 1.72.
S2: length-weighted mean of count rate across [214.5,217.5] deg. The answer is 1.9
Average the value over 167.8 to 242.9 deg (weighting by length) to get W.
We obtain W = 1.95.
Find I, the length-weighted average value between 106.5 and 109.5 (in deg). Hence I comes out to 1.79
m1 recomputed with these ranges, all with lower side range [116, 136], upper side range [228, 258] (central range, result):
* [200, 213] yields -2.5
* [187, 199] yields -2.8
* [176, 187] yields -2.4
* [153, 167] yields -3.0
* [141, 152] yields -2.2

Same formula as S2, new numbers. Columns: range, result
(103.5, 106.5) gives 1.76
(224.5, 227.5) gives 2.02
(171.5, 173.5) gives 1.9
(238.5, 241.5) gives 1.76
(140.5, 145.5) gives 1.86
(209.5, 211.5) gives 1.92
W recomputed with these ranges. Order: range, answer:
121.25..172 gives 1.78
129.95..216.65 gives 1.91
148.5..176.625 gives 1.93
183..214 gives 1.97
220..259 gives 1.73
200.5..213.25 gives 1.94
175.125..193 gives 1.97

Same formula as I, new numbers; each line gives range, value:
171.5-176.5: 1.92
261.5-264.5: 1.27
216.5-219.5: 1.94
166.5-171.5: 1.92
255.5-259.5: 1.46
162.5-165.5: 1.92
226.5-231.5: 2.01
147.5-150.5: 1.92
